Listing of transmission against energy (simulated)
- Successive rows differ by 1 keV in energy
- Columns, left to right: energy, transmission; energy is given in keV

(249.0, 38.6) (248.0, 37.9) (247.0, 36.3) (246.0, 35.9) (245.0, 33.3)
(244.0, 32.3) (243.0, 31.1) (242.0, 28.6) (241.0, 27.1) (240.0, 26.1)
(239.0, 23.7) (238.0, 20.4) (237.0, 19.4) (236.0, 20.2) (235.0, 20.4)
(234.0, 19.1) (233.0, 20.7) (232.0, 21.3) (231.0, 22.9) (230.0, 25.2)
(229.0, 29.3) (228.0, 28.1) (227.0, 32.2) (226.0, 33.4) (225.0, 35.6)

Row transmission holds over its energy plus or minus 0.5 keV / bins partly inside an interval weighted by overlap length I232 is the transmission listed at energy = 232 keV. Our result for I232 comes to 21.3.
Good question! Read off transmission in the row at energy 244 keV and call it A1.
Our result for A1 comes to 32.3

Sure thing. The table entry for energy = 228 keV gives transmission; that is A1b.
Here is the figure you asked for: 28.1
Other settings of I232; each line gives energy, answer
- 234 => 19.1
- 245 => 33.3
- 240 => 26.1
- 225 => 35.6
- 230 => 25.2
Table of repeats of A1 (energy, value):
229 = 29.3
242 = 28.6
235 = 20.4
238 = 20.4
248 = 37.9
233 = 20.7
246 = 35.9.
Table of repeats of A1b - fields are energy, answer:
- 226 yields 33.4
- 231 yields 22.9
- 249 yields 38.6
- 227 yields 32.2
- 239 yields 23.7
